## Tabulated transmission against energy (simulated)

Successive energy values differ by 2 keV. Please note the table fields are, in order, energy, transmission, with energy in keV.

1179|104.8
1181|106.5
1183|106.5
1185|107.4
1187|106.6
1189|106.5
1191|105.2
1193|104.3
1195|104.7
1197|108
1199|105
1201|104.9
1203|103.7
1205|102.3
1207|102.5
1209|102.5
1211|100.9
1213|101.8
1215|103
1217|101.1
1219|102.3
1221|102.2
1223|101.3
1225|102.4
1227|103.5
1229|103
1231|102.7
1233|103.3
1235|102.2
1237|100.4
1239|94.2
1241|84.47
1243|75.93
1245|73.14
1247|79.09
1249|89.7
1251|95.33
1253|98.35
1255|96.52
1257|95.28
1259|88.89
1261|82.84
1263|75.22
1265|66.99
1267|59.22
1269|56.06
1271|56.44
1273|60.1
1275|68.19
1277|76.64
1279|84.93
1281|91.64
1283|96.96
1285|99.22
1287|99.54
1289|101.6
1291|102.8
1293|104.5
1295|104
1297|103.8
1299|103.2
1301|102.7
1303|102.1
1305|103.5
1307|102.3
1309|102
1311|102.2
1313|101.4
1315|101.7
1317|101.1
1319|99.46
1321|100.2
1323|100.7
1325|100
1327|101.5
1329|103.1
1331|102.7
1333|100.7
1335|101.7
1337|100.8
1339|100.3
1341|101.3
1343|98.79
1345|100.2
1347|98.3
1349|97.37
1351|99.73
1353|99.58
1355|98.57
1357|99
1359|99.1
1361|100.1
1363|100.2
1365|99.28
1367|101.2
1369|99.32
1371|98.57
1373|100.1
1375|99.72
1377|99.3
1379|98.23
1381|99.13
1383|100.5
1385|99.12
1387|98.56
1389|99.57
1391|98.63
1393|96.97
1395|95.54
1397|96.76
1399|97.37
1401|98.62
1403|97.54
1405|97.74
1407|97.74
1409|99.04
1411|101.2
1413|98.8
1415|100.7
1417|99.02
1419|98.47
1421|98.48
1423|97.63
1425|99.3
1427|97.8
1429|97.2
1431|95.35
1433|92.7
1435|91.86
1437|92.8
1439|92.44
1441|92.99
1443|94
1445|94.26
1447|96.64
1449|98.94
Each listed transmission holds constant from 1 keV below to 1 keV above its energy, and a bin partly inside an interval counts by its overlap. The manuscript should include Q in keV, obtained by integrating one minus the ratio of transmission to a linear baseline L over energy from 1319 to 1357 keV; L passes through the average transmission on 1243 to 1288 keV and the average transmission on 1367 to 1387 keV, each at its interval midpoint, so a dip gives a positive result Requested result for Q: -3.0 keV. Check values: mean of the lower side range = 81.3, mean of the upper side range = 99.4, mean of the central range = 100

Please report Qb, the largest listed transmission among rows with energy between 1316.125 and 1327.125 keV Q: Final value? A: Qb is 101.5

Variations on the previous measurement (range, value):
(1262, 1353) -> 104.5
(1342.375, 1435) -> 101.2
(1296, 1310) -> 103.8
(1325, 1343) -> 103.1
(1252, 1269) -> 98.35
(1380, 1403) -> 100.5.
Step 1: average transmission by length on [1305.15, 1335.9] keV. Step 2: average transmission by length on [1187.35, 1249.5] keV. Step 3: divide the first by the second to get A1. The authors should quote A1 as 1.02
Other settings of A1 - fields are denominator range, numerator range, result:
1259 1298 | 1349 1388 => 1.19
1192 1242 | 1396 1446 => 0.95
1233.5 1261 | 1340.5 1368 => 1.10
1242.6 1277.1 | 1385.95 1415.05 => 1.27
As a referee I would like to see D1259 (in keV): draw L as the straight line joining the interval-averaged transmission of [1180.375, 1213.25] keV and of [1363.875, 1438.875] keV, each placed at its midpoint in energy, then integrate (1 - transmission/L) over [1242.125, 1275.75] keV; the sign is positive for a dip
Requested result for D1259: 8.2 keV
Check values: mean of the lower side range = 105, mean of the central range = 77.6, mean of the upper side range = 98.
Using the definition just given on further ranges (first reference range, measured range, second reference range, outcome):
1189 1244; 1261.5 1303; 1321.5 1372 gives 6.0 keV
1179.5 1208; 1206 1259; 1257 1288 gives -2.8 keV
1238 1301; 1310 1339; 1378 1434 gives -3.2 keV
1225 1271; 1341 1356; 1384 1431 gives -0.8 keV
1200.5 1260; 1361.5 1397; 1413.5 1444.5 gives -1.0 keV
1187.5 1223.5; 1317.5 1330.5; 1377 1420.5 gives -0.1 keV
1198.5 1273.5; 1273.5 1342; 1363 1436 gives -3.0 keV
